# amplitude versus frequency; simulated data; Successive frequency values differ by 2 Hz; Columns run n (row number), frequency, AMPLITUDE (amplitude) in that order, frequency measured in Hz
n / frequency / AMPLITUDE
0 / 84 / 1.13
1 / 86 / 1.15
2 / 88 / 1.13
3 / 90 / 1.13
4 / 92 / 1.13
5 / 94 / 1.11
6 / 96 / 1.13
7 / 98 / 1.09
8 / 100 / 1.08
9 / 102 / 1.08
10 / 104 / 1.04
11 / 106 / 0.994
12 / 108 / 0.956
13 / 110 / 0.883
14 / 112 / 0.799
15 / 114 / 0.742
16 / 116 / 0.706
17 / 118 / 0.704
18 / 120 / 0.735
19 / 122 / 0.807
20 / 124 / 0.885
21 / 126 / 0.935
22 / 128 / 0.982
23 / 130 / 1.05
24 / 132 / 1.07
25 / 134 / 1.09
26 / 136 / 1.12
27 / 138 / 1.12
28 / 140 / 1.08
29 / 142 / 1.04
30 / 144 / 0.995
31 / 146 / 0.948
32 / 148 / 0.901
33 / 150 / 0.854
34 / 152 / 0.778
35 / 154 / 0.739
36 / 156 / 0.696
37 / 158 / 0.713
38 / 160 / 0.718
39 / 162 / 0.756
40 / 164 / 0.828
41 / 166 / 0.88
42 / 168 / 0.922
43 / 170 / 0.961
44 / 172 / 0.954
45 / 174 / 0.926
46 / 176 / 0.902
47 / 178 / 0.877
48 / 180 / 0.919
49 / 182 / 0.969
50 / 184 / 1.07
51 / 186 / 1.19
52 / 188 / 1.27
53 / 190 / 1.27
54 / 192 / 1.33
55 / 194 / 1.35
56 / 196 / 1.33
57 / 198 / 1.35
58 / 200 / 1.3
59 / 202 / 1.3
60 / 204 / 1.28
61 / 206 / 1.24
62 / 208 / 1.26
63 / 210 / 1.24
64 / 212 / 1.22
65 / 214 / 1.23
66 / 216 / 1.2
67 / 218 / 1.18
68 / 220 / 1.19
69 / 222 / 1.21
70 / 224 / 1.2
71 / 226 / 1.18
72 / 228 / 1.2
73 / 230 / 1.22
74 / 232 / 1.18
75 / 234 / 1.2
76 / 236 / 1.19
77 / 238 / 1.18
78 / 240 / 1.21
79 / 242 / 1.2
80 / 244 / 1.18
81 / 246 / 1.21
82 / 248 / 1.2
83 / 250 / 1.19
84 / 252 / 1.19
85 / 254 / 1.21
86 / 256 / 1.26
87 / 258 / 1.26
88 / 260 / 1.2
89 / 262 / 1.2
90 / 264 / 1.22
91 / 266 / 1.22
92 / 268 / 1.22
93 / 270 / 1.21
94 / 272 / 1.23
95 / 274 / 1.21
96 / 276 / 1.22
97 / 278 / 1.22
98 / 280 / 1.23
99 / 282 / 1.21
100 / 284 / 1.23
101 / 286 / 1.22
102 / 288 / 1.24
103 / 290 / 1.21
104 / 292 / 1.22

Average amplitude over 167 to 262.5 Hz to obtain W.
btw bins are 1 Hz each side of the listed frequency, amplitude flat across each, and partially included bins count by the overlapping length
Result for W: 1.18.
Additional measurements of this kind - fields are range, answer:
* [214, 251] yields 1.2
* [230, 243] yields 1.2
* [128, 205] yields 1.02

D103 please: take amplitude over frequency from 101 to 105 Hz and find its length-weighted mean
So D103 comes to 1.06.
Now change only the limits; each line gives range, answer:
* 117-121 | 0.72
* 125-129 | 0.959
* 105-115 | 0.875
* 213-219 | 1.2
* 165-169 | 0.901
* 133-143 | 1.09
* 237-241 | 1.19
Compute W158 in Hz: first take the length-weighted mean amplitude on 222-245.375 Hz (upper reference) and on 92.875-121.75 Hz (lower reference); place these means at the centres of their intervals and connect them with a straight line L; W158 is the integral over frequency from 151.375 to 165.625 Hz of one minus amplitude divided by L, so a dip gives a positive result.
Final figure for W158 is 3.92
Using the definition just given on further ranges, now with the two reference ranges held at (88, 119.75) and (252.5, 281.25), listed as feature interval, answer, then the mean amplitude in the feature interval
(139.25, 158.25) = 2.9 Hz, 0.878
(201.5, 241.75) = -2.2 Hz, 1.21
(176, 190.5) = 0.4 Hz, 1.06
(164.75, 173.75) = 1.2 Hz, 0.926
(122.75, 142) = -0.4 Hz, 1.03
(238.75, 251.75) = -0.1 Hz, 1.2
